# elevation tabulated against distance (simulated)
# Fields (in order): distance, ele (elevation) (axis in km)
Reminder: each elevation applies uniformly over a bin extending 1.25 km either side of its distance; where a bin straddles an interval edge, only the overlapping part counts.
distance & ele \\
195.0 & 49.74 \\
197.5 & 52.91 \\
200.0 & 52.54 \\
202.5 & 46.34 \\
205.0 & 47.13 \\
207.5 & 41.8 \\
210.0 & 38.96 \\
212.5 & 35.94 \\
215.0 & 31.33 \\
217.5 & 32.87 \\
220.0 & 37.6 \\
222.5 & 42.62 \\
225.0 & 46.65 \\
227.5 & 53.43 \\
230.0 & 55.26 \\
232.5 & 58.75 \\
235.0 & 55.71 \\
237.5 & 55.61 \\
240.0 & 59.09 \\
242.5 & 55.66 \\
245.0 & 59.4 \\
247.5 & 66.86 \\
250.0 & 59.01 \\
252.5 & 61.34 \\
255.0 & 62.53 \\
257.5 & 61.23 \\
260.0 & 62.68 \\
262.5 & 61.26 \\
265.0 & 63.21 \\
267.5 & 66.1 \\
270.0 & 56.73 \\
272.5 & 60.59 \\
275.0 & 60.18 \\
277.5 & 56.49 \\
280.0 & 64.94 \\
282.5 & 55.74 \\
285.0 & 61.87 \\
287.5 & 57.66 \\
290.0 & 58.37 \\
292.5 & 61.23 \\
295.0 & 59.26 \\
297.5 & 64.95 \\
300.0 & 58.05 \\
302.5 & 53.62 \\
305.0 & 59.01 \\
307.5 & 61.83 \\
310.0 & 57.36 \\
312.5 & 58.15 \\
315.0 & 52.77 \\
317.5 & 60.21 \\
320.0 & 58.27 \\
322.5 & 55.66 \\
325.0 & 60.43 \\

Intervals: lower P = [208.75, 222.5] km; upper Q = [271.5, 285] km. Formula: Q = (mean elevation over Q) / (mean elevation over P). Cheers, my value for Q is 1.66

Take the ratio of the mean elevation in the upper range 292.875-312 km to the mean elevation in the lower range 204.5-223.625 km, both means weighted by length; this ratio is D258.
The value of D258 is 1.55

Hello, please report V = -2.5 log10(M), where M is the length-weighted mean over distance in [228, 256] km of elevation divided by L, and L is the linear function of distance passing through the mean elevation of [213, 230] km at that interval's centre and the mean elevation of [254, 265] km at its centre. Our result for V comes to -0.125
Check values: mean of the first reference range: 41.6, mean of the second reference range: 62.1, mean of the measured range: 58.8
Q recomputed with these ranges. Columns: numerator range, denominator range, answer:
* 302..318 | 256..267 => 0.92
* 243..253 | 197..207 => 1.25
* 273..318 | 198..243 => 1.25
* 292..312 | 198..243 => 1.26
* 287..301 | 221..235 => 1.17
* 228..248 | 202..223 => 1.48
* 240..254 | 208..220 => 1.70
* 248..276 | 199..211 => 1.36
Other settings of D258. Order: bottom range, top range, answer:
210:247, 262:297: 1.24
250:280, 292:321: 0.96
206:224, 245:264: 1.65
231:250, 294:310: 1.01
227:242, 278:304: 1.05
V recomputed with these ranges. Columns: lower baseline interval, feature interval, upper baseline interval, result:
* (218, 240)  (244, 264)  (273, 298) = -0.13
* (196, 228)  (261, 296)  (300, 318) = -0.14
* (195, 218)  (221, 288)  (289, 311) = -0.14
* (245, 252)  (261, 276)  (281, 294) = -0.01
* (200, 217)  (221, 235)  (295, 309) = -0.15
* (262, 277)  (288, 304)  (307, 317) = -0.01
